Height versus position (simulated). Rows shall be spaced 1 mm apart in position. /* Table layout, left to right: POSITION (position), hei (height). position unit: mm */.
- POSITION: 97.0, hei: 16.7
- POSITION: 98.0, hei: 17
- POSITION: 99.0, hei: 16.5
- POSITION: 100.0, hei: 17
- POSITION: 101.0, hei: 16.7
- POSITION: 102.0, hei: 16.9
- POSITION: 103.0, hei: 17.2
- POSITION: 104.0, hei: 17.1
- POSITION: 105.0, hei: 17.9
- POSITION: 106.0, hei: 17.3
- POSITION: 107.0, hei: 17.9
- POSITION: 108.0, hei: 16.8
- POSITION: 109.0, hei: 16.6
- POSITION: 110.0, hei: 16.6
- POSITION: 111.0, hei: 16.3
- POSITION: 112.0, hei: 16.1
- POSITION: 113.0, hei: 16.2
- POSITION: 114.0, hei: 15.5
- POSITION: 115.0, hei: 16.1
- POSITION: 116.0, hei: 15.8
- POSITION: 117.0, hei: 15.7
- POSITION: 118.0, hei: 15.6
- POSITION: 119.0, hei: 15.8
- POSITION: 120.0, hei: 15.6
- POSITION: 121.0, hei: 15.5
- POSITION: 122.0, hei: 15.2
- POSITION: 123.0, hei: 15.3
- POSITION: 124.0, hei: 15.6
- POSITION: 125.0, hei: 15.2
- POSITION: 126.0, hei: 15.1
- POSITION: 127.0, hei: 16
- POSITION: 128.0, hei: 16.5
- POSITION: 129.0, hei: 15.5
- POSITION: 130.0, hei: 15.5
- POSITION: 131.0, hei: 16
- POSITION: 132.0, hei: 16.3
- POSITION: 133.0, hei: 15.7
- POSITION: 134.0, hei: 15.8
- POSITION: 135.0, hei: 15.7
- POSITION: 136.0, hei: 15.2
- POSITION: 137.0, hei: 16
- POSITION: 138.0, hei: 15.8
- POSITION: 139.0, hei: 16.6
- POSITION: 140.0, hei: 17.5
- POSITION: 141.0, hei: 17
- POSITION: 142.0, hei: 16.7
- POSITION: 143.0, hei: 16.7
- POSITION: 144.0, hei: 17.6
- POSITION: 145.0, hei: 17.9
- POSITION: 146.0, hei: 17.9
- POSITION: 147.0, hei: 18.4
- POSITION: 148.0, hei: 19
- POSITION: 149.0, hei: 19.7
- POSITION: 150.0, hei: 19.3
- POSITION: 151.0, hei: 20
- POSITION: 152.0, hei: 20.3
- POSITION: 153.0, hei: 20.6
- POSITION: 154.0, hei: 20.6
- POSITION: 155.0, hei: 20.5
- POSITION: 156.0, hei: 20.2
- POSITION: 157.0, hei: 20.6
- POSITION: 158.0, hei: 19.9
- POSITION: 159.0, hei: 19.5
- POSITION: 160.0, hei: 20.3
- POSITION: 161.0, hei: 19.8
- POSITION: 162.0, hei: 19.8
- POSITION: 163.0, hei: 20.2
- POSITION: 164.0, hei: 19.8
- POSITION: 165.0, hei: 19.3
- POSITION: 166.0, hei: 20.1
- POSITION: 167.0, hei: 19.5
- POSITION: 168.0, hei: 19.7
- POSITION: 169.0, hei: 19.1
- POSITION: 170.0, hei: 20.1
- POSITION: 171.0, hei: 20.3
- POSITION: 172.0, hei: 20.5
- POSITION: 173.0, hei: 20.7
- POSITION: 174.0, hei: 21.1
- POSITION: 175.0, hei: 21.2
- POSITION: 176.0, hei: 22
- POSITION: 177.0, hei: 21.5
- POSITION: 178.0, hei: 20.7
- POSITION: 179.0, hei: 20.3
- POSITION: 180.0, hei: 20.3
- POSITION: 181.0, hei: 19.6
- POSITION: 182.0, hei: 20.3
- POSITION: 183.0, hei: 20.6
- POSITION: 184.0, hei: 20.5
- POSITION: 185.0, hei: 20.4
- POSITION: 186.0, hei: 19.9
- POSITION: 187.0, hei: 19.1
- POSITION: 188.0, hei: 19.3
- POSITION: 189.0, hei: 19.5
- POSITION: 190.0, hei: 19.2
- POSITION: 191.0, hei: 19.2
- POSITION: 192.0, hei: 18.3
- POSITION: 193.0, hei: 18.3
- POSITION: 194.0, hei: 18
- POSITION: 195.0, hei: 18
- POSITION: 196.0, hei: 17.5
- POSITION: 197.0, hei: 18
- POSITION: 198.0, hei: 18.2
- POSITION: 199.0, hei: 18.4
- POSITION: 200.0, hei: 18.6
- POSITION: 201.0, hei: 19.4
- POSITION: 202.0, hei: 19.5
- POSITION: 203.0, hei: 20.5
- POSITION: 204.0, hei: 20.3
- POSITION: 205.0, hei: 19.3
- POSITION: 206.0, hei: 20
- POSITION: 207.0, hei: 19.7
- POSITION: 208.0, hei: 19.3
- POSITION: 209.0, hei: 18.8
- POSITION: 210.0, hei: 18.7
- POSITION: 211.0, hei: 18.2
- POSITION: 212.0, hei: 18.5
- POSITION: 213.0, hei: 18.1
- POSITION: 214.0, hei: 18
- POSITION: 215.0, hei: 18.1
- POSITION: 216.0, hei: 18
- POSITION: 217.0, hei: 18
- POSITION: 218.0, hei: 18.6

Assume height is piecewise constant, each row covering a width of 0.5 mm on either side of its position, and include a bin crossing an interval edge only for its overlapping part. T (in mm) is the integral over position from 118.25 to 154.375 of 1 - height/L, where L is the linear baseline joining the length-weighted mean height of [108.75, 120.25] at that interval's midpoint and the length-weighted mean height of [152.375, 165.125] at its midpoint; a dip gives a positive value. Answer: 2.3 mm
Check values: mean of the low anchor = 16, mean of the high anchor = 20.1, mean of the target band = 16.9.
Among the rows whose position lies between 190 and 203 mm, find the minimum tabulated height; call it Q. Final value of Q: 17.5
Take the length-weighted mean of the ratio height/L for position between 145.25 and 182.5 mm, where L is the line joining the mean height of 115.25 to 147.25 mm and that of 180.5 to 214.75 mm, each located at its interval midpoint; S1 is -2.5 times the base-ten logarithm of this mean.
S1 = -0.14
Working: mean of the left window 16.1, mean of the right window 19.1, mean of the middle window 20.1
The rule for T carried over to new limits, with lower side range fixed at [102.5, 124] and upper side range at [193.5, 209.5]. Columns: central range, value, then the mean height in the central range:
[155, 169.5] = -1.7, 19.9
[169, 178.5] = -1.4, 20.8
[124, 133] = 0.5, 15.8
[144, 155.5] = -1.3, 19.4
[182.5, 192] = -0.6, 19.7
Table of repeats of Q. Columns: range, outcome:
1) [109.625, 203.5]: 15.1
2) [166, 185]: 19.1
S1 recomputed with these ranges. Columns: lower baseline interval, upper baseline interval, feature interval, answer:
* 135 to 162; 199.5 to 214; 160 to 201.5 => -0.04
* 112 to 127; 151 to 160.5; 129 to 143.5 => 0.10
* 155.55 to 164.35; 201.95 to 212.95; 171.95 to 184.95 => -0.05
